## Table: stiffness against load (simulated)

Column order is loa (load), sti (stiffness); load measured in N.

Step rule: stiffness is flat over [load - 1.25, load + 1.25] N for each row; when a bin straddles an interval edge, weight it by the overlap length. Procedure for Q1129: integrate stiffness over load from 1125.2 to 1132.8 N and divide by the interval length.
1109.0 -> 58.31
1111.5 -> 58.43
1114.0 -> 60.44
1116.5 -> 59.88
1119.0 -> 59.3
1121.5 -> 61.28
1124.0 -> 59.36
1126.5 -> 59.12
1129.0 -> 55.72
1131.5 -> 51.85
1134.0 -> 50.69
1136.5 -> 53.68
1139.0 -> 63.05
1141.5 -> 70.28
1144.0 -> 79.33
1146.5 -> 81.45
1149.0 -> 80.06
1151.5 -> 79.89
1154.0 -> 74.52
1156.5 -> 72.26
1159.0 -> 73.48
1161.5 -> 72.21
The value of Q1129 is 55.6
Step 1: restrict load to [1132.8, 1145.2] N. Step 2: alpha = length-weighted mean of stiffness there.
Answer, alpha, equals 63.4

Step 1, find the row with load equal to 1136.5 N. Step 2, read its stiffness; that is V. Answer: 53.68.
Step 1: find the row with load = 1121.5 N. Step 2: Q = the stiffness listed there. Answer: 61.28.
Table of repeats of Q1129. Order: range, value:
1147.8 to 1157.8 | 76.6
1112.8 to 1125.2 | 60.1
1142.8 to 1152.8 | 80.2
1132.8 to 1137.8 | 52.3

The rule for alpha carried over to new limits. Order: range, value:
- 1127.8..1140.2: 55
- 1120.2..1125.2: 60.3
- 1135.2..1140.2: 58.2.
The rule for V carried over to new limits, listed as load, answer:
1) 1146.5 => 81.45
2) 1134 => 50.69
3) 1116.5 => 59.88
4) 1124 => 59.36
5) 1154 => 74.52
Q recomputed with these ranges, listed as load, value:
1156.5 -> 72.26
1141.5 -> 70.28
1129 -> 55.72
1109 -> 58.31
